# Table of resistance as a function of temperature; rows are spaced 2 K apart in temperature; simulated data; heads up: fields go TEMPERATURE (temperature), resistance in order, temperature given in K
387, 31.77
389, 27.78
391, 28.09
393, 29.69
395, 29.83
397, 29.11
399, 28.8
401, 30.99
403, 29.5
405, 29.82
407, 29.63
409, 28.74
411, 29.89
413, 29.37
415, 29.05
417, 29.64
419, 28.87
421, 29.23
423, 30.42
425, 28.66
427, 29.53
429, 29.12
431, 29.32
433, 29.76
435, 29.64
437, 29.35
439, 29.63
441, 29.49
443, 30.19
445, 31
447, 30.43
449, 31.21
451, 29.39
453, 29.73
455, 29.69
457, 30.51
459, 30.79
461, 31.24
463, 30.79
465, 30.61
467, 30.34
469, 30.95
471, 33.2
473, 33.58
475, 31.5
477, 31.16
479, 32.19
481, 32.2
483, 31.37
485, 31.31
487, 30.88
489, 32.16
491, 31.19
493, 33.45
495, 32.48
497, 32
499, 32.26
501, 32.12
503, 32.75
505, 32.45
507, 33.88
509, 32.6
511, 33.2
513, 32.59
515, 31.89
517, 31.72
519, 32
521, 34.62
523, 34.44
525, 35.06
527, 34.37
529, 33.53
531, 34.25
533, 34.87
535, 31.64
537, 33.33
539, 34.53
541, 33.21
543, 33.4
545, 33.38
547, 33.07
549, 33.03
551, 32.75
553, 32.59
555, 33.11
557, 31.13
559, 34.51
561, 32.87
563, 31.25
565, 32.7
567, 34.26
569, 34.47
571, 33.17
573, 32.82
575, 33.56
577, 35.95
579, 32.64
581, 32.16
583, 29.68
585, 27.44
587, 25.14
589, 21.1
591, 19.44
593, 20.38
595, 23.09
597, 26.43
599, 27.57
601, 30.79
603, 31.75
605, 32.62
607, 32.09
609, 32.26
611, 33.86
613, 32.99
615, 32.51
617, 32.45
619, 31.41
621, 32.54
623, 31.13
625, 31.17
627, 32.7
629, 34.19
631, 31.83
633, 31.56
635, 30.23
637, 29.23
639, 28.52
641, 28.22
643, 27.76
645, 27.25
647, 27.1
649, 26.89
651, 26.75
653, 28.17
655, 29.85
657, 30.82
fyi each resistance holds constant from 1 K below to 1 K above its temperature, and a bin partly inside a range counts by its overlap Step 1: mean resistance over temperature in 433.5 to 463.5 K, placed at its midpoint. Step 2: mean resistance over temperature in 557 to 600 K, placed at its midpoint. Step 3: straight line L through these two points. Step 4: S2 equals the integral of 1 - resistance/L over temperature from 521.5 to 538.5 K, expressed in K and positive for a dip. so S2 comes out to -2.37 K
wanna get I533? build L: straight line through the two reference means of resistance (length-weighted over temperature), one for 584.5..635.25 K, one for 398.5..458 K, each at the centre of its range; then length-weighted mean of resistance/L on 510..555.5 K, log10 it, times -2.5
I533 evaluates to -0.128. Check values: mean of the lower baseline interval 29.7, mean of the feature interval 33.3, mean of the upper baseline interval 29.6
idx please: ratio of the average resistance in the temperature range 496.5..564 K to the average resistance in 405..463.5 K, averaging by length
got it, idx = 1.11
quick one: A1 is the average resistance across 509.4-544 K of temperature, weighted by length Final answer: 33.4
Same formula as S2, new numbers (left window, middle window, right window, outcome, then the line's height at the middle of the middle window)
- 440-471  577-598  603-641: 3.5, 31.5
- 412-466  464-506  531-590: -1.6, 30.8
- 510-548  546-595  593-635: 2.5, 32.2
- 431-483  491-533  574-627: -3.8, 30.4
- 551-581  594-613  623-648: 0.7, 31.5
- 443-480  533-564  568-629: -2.5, 30.5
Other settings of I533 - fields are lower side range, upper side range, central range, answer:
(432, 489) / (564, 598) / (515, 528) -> -0.12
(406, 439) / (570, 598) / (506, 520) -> -0.14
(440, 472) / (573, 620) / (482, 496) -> -0.05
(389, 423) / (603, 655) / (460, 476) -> -0.06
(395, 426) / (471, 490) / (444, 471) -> 0.02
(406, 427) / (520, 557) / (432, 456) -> 0.01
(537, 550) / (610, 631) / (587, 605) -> 0.27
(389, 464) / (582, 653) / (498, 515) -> -0.11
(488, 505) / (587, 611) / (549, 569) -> -0.13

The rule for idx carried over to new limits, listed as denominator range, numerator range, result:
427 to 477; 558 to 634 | 1.01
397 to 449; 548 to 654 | 1.03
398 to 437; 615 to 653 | 1.02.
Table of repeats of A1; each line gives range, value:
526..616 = 31.4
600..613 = 32.3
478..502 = 32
